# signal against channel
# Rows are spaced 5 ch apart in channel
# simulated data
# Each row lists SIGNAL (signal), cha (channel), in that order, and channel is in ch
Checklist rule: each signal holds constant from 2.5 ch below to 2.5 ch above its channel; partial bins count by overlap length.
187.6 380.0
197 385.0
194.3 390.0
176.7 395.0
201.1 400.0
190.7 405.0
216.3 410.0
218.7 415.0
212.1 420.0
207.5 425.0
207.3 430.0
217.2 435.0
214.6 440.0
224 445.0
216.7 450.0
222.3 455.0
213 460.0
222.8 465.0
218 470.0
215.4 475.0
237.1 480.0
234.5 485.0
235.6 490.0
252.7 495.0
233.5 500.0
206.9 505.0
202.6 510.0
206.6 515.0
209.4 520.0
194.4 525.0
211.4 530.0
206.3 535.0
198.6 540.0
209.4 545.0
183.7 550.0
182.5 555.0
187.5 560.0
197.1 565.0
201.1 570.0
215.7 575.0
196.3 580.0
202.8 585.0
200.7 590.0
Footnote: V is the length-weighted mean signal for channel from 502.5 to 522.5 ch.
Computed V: 206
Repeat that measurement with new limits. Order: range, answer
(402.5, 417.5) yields 209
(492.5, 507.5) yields 231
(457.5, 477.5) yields 217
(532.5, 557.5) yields 196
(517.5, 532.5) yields 205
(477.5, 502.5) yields 239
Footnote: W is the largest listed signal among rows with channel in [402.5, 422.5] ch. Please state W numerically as 218.7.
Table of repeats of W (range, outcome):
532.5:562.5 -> 209.4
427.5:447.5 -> 224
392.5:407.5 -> 201.1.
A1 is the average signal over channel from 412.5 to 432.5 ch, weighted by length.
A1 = 211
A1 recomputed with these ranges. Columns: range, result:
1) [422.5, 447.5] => 214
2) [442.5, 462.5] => 219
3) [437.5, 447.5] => 219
